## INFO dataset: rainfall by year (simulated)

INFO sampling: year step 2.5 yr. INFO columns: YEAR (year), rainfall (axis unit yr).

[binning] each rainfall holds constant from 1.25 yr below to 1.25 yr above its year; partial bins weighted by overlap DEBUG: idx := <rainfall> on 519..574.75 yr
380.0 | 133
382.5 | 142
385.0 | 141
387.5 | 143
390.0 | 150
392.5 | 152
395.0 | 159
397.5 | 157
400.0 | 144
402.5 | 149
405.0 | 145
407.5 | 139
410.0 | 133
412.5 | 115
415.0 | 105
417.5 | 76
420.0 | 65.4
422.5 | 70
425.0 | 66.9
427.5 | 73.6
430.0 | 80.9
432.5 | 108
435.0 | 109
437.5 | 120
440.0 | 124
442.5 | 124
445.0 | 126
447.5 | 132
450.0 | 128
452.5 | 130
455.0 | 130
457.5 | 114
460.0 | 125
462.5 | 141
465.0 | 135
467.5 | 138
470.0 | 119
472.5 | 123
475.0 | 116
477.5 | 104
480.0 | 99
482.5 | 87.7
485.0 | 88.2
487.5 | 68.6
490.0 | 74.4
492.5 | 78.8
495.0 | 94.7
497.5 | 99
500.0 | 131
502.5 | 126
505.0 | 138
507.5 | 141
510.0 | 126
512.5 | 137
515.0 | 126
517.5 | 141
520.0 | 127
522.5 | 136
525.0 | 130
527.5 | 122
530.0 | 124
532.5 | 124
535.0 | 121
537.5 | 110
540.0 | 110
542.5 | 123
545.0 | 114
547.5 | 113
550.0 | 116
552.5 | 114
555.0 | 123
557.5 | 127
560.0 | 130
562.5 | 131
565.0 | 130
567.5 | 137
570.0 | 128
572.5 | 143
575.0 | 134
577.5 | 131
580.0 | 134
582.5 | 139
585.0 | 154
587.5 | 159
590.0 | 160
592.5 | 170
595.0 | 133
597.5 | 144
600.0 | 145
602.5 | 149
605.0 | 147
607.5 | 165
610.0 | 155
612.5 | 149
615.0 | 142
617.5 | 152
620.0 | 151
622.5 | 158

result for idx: 124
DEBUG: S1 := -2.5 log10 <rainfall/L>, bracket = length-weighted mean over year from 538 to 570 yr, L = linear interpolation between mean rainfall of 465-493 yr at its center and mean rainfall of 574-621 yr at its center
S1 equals 0.077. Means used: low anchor 102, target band 122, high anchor 148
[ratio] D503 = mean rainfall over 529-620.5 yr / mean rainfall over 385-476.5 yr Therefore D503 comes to 1.1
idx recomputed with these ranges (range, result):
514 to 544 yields 124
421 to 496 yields 108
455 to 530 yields 117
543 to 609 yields 137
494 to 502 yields 110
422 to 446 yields 101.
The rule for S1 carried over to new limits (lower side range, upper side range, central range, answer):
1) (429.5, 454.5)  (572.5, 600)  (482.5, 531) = 0.14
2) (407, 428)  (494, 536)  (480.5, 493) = 0.40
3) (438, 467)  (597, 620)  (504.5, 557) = 0.12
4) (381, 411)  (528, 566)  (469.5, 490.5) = 0.33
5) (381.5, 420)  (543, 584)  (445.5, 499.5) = 0.18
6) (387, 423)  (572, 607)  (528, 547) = 0.19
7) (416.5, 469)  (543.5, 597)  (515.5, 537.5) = -0.01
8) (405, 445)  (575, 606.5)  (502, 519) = -0.07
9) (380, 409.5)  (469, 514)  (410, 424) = 0.46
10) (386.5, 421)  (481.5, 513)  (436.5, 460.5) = -0.05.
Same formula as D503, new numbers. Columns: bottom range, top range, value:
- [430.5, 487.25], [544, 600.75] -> 1.15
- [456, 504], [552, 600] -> 1.27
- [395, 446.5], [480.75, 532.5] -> 1.02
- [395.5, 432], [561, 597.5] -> 1.29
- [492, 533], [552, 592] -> 1.10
